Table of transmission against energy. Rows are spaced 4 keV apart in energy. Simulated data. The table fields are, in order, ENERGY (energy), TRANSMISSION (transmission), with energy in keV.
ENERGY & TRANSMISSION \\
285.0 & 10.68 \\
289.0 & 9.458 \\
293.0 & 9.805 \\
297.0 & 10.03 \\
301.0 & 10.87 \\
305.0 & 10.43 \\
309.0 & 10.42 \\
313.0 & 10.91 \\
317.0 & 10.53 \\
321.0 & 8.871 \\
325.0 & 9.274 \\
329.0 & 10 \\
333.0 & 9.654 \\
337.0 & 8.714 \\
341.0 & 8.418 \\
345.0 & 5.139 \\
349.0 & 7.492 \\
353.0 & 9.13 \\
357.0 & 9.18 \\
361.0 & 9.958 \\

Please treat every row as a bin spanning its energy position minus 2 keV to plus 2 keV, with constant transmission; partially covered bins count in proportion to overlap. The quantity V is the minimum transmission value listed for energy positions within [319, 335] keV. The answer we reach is 8.871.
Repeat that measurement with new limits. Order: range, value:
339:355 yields 5.139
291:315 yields 9.805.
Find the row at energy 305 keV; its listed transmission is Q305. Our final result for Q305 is 10.43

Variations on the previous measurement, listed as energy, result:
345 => 5.139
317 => 10.53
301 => 10.87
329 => 10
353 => 9.13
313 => 10.91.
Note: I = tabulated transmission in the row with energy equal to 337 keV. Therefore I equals 8.714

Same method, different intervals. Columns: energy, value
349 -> 7.492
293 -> 9.805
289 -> 9.458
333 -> 9.654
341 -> 8.418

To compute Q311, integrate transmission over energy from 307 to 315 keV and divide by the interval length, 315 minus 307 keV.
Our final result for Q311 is 10.7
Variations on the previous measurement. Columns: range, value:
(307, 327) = 10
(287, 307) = 10.1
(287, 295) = 9.63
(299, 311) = 10.6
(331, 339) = 9.18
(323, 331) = 9.64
